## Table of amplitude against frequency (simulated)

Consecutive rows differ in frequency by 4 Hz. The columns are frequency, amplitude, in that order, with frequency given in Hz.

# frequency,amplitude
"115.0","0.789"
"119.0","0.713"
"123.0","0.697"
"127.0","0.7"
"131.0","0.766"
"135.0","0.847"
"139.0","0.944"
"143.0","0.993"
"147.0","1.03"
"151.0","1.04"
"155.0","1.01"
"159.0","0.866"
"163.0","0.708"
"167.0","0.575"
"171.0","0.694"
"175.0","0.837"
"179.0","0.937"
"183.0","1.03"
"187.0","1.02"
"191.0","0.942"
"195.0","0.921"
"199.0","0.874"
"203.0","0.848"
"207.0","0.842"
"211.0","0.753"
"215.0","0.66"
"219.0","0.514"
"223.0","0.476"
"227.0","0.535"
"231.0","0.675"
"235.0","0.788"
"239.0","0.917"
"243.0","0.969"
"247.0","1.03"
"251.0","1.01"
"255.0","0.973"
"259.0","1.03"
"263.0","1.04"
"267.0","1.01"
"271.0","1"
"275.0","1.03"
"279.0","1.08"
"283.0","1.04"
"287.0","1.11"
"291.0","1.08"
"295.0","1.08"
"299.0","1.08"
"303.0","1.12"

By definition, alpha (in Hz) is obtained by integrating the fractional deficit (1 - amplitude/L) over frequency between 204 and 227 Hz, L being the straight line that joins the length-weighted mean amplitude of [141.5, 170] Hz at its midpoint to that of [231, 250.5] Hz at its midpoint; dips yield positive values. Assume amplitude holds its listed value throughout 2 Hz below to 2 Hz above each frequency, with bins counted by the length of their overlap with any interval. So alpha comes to 6.4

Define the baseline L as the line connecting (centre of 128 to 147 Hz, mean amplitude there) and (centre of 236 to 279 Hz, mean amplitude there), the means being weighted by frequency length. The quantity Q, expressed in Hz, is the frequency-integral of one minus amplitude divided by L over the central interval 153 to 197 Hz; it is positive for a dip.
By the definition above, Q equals 2.8 Hz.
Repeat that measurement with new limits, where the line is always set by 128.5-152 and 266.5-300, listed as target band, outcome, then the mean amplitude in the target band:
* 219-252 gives 7.8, 0.776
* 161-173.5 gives 3.8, 0.666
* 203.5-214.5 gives 2.3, 0.786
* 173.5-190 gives 0.1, 0.959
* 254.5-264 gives 0.2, 1.02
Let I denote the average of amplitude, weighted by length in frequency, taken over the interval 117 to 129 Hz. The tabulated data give 0.703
